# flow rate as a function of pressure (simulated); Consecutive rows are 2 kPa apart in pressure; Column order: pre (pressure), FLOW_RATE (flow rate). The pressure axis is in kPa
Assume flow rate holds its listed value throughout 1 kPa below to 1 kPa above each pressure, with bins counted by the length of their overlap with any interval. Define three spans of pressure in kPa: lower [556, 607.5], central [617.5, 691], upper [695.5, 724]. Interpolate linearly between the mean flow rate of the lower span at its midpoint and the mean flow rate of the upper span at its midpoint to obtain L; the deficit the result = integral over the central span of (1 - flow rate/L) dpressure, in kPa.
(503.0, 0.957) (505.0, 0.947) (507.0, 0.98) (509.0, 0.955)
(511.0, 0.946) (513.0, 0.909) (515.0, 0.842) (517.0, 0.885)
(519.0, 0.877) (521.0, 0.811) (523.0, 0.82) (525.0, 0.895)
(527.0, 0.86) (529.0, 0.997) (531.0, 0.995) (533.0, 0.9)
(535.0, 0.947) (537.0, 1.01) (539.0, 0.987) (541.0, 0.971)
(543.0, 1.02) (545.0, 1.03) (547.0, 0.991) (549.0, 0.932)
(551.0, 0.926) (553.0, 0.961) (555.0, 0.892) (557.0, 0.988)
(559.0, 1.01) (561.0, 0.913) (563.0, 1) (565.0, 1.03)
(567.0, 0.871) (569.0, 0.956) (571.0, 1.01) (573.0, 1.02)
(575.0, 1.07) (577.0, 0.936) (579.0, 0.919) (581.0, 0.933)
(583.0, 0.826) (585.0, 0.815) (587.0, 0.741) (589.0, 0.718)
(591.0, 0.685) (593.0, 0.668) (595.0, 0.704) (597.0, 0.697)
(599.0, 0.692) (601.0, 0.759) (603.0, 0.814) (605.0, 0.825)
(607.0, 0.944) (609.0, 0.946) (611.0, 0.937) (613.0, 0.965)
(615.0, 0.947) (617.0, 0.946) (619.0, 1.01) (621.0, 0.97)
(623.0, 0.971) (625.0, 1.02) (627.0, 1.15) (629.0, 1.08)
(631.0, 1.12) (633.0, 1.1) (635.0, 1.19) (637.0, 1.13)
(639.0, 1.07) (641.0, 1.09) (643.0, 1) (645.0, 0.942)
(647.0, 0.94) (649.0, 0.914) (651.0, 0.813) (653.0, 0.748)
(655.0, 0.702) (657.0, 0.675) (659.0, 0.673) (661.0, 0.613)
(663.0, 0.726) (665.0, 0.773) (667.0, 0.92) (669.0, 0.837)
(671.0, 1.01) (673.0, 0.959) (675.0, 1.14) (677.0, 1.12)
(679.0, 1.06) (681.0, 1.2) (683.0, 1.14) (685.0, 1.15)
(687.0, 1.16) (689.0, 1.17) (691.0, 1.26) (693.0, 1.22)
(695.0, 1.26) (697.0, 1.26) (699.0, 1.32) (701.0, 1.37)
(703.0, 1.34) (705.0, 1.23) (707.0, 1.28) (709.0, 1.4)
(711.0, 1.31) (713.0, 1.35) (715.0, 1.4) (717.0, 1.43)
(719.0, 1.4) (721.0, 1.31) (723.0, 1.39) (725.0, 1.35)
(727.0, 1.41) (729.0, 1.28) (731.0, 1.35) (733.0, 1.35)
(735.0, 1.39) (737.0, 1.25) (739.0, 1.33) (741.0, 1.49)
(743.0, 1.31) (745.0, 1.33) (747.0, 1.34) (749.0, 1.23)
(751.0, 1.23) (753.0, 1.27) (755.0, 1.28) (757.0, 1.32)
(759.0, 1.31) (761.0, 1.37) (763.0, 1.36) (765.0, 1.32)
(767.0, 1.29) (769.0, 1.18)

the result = 9.5 kPa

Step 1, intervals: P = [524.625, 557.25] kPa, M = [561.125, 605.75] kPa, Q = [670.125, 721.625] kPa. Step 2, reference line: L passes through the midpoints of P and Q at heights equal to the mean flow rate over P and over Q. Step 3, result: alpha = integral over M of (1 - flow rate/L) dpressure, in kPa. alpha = 7.88 kPa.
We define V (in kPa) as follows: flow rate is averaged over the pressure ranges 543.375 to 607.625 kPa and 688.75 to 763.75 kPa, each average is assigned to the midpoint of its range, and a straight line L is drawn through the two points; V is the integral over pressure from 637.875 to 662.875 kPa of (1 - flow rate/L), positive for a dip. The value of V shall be 5.8 kPa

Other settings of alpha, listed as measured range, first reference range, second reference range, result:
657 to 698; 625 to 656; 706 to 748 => 4.78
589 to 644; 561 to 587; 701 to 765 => 5.88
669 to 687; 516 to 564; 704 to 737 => 2.40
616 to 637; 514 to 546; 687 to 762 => 1.19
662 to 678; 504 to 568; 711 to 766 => 3.58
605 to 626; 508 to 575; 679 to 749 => 2.70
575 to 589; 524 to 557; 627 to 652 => 1.76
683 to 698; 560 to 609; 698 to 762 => -0.01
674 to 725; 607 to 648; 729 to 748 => -1.42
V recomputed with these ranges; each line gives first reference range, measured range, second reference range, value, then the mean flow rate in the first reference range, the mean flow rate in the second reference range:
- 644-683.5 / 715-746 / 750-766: -4.58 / 0.892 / 1.31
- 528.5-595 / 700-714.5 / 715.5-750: -0.47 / 0.925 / 1.35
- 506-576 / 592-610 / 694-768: 4.83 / 0.949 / 1.33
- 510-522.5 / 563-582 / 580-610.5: -3.75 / 0.876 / 0.787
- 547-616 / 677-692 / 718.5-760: 0.19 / 0.885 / 1.33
